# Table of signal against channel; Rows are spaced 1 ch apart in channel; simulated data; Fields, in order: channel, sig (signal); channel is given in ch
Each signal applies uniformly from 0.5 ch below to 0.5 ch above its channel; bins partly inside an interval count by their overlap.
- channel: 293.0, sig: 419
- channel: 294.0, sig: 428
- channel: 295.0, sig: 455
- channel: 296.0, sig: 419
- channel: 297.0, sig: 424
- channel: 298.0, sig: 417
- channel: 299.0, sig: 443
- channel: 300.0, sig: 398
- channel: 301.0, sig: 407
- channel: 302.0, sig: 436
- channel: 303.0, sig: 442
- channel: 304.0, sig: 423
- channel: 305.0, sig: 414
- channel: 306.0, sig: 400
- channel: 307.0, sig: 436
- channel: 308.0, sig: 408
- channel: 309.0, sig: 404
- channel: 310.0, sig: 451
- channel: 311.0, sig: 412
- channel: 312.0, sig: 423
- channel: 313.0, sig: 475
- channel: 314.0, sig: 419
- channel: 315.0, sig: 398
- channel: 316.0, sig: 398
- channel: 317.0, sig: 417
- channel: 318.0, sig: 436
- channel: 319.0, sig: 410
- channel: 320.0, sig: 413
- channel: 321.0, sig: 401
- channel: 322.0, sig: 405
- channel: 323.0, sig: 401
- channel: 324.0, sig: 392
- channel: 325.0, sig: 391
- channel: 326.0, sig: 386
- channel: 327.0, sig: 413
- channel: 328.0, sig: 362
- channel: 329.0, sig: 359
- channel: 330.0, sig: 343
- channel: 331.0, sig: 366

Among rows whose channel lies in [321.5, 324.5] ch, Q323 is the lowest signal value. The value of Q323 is 392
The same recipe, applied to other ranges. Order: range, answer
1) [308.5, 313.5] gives 404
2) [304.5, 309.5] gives 400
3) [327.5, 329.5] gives 359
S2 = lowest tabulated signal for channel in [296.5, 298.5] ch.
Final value 417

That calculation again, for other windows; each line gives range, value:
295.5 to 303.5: 398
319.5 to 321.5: 401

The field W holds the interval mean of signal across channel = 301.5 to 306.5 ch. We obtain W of 423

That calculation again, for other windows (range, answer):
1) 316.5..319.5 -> 421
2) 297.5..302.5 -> 420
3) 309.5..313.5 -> 440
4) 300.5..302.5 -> 422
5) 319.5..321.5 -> 407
